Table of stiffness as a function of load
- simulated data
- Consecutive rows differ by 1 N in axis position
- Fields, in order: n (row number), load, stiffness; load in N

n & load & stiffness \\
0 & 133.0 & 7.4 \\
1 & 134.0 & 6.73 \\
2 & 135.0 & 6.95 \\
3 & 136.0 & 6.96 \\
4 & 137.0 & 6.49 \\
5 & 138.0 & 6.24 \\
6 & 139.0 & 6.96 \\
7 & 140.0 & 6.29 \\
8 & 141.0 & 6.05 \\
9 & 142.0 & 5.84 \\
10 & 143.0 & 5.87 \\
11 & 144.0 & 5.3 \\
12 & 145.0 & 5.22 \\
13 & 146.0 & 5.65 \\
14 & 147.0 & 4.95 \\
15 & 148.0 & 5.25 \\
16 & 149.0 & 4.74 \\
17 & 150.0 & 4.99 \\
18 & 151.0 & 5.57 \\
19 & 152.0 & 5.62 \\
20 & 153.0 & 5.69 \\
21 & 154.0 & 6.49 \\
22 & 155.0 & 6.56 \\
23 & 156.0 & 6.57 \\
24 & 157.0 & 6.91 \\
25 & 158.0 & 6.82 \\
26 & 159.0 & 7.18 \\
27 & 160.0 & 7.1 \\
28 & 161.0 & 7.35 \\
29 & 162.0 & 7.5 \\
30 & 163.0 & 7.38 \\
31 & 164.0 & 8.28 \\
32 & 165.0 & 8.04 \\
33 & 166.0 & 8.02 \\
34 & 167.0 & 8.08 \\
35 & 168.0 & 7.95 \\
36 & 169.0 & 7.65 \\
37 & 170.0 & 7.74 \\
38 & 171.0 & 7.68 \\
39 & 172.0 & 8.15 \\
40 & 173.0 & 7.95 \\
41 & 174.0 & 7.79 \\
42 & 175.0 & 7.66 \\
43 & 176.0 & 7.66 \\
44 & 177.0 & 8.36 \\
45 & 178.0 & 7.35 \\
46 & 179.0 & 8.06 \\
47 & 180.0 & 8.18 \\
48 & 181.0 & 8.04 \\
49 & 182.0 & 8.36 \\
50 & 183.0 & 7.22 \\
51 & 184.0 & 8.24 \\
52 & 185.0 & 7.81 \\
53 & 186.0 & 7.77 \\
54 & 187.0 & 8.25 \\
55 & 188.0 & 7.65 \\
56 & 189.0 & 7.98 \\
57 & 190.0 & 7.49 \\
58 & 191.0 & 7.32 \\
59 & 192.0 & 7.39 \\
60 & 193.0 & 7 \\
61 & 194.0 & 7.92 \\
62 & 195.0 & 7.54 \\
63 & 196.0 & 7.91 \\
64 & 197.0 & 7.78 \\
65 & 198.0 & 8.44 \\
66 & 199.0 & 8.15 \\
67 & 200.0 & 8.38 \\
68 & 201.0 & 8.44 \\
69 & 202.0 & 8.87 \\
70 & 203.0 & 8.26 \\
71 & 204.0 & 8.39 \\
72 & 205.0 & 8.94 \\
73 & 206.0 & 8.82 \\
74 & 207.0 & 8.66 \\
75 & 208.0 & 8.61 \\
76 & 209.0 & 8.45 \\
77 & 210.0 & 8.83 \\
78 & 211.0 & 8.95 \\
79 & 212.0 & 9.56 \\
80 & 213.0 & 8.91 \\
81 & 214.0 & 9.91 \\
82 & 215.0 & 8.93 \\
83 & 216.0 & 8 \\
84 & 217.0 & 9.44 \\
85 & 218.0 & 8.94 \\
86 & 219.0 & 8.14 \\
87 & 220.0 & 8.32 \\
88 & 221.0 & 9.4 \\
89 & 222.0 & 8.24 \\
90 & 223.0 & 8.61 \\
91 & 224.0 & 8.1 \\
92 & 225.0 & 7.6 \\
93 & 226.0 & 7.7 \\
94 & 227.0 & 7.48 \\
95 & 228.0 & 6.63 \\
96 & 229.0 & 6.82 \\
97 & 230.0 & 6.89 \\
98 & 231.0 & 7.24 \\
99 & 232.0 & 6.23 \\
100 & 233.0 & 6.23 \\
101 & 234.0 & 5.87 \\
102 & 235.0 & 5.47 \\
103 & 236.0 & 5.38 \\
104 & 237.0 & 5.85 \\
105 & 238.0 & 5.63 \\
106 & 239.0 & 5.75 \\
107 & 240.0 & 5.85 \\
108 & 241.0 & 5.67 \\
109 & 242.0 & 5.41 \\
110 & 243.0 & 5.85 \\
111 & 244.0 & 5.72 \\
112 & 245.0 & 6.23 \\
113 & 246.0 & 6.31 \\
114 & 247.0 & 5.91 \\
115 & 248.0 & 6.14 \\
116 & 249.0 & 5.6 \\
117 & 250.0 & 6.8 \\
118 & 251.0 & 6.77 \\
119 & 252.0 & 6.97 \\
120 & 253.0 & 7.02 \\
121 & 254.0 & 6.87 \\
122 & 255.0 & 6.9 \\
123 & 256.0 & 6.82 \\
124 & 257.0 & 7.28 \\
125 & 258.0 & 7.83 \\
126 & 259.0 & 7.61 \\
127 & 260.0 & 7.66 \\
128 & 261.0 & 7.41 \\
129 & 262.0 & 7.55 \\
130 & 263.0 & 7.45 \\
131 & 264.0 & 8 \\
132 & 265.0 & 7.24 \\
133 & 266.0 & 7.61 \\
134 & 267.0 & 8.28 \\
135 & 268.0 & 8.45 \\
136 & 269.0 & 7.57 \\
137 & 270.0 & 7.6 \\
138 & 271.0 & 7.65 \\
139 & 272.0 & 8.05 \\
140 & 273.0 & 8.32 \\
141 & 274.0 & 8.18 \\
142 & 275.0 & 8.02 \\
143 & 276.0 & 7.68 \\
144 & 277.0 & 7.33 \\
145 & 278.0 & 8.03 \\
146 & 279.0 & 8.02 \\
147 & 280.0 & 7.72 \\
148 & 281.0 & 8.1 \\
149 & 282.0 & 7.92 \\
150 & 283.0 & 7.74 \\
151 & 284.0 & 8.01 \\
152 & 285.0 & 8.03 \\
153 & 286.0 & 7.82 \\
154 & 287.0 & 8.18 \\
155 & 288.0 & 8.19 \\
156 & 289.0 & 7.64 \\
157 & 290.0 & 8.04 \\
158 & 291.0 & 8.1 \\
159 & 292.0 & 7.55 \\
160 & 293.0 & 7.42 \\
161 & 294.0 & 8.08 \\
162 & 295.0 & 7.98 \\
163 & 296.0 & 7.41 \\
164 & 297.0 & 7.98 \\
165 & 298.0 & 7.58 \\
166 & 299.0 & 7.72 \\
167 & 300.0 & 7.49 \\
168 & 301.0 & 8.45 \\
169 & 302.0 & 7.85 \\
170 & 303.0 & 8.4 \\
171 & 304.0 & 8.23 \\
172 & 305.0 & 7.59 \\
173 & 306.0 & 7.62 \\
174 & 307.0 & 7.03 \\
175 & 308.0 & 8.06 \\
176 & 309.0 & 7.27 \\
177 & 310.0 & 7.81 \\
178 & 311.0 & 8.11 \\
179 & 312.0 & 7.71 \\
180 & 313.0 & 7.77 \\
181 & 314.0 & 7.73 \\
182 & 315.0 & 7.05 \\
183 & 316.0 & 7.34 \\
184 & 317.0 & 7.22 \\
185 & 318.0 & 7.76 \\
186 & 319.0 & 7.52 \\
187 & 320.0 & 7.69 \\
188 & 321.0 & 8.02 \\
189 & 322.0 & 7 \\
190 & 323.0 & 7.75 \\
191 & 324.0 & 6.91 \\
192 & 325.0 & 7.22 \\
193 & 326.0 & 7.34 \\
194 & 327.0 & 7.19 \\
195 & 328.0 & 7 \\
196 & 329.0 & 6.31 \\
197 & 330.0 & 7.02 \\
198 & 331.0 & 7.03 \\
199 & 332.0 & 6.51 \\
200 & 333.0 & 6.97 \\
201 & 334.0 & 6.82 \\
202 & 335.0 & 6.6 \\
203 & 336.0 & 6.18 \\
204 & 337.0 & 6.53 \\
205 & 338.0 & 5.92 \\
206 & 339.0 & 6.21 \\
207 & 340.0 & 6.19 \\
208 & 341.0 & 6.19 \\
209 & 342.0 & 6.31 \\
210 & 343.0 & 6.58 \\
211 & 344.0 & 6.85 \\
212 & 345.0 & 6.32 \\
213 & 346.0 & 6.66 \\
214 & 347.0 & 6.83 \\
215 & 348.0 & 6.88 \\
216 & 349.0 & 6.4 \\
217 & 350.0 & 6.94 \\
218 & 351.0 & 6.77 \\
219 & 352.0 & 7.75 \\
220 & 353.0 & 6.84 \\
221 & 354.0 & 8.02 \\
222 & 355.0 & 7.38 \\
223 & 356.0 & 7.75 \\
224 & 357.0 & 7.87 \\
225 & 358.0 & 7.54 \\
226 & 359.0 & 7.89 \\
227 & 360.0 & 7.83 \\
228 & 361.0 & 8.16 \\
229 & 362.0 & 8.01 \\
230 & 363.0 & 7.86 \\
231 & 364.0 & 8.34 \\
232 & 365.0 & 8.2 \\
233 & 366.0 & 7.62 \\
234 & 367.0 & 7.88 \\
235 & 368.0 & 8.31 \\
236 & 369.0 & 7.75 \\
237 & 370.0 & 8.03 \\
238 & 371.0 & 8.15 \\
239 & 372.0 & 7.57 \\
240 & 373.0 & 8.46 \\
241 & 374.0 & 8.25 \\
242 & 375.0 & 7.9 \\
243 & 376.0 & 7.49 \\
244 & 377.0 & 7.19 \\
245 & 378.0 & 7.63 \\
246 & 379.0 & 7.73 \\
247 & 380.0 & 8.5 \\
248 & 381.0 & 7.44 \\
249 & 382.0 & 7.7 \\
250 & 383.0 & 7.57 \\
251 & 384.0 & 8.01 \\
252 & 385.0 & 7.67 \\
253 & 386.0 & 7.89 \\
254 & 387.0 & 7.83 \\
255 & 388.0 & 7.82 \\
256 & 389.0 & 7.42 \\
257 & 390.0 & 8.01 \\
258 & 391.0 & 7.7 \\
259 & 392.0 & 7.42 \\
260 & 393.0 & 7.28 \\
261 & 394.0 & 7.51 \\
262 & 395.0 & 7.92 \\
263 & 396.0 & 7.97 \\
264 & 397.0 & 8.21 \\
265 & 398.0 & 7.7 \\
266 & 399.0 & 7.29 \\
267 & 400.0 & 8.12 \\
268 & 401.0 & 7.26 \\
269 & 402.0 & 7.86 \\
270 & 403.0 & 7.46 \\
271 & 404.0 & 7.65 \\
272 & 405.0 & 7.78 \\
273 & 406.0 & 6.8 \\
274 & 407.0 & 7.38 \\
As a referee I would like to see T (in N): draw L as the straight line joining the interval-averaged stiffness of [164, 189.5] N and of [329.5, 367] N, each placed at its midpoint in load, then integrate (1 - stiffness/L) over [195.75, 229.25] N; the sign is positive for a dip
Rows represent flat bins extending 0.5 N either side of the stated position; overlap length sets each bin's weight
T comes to -3.0 N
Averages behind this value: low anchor 7.91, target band 8.45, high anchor 7.09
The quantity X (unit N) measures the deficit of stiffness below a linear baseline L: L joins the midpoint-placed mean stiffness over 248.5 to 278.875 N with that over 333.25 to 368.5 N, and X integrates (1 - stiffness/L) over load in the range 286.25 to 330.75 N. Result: -1.82 N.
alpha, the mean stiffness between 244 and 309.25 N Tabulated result 7.56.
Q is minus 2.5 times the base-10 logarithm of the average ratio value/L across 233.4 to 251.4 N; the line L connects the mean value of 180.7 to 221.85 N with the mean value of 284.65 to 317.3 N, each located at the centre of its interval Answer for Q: 0.34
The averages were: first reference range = 8.33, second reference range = 7.77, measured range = 5.9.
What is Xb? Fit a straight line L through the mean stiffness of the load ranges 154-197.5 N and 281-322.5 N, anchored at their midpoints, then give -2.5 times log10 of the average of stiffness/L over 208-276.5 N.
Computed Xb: 0.05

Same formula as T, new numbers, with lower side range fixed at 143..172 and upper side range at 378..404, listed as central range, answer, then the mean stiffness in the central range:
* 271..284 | -1.3 N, 7.92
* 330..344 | 1.8 N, 6.5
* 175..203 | -4.5 N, 7.91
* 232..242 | 1.8 N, 5.75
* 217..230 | -2.0 N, 8.01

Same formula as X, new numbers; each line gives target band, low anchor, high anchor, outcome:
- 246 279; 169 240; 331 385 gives 1.1 N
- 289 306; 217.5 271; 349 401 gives -1.3 N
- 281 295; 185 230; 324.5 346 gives -1.3 N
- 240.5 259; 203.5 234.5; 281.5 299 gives 3.6 N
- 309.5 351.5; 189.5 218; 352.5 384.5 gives 5.2 N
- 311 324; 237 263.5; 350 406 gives -0.6 N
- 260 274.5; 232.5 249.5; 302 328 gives -3.1 N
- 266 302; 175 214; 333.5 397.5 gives -0.5 N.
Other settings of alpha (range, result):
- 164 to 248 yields 7.66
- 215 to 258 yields 6.89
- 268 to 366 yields 7.47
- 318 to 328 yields 7.4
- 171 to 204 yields 7.92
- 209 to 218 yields 9.02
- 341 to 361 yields 7.13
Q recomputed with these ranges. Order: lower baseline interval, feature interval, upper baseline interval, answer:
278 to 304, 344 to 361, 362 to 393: 0.09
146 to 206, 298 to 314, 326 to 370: -0.08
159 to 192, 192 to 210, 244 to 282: -0.08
